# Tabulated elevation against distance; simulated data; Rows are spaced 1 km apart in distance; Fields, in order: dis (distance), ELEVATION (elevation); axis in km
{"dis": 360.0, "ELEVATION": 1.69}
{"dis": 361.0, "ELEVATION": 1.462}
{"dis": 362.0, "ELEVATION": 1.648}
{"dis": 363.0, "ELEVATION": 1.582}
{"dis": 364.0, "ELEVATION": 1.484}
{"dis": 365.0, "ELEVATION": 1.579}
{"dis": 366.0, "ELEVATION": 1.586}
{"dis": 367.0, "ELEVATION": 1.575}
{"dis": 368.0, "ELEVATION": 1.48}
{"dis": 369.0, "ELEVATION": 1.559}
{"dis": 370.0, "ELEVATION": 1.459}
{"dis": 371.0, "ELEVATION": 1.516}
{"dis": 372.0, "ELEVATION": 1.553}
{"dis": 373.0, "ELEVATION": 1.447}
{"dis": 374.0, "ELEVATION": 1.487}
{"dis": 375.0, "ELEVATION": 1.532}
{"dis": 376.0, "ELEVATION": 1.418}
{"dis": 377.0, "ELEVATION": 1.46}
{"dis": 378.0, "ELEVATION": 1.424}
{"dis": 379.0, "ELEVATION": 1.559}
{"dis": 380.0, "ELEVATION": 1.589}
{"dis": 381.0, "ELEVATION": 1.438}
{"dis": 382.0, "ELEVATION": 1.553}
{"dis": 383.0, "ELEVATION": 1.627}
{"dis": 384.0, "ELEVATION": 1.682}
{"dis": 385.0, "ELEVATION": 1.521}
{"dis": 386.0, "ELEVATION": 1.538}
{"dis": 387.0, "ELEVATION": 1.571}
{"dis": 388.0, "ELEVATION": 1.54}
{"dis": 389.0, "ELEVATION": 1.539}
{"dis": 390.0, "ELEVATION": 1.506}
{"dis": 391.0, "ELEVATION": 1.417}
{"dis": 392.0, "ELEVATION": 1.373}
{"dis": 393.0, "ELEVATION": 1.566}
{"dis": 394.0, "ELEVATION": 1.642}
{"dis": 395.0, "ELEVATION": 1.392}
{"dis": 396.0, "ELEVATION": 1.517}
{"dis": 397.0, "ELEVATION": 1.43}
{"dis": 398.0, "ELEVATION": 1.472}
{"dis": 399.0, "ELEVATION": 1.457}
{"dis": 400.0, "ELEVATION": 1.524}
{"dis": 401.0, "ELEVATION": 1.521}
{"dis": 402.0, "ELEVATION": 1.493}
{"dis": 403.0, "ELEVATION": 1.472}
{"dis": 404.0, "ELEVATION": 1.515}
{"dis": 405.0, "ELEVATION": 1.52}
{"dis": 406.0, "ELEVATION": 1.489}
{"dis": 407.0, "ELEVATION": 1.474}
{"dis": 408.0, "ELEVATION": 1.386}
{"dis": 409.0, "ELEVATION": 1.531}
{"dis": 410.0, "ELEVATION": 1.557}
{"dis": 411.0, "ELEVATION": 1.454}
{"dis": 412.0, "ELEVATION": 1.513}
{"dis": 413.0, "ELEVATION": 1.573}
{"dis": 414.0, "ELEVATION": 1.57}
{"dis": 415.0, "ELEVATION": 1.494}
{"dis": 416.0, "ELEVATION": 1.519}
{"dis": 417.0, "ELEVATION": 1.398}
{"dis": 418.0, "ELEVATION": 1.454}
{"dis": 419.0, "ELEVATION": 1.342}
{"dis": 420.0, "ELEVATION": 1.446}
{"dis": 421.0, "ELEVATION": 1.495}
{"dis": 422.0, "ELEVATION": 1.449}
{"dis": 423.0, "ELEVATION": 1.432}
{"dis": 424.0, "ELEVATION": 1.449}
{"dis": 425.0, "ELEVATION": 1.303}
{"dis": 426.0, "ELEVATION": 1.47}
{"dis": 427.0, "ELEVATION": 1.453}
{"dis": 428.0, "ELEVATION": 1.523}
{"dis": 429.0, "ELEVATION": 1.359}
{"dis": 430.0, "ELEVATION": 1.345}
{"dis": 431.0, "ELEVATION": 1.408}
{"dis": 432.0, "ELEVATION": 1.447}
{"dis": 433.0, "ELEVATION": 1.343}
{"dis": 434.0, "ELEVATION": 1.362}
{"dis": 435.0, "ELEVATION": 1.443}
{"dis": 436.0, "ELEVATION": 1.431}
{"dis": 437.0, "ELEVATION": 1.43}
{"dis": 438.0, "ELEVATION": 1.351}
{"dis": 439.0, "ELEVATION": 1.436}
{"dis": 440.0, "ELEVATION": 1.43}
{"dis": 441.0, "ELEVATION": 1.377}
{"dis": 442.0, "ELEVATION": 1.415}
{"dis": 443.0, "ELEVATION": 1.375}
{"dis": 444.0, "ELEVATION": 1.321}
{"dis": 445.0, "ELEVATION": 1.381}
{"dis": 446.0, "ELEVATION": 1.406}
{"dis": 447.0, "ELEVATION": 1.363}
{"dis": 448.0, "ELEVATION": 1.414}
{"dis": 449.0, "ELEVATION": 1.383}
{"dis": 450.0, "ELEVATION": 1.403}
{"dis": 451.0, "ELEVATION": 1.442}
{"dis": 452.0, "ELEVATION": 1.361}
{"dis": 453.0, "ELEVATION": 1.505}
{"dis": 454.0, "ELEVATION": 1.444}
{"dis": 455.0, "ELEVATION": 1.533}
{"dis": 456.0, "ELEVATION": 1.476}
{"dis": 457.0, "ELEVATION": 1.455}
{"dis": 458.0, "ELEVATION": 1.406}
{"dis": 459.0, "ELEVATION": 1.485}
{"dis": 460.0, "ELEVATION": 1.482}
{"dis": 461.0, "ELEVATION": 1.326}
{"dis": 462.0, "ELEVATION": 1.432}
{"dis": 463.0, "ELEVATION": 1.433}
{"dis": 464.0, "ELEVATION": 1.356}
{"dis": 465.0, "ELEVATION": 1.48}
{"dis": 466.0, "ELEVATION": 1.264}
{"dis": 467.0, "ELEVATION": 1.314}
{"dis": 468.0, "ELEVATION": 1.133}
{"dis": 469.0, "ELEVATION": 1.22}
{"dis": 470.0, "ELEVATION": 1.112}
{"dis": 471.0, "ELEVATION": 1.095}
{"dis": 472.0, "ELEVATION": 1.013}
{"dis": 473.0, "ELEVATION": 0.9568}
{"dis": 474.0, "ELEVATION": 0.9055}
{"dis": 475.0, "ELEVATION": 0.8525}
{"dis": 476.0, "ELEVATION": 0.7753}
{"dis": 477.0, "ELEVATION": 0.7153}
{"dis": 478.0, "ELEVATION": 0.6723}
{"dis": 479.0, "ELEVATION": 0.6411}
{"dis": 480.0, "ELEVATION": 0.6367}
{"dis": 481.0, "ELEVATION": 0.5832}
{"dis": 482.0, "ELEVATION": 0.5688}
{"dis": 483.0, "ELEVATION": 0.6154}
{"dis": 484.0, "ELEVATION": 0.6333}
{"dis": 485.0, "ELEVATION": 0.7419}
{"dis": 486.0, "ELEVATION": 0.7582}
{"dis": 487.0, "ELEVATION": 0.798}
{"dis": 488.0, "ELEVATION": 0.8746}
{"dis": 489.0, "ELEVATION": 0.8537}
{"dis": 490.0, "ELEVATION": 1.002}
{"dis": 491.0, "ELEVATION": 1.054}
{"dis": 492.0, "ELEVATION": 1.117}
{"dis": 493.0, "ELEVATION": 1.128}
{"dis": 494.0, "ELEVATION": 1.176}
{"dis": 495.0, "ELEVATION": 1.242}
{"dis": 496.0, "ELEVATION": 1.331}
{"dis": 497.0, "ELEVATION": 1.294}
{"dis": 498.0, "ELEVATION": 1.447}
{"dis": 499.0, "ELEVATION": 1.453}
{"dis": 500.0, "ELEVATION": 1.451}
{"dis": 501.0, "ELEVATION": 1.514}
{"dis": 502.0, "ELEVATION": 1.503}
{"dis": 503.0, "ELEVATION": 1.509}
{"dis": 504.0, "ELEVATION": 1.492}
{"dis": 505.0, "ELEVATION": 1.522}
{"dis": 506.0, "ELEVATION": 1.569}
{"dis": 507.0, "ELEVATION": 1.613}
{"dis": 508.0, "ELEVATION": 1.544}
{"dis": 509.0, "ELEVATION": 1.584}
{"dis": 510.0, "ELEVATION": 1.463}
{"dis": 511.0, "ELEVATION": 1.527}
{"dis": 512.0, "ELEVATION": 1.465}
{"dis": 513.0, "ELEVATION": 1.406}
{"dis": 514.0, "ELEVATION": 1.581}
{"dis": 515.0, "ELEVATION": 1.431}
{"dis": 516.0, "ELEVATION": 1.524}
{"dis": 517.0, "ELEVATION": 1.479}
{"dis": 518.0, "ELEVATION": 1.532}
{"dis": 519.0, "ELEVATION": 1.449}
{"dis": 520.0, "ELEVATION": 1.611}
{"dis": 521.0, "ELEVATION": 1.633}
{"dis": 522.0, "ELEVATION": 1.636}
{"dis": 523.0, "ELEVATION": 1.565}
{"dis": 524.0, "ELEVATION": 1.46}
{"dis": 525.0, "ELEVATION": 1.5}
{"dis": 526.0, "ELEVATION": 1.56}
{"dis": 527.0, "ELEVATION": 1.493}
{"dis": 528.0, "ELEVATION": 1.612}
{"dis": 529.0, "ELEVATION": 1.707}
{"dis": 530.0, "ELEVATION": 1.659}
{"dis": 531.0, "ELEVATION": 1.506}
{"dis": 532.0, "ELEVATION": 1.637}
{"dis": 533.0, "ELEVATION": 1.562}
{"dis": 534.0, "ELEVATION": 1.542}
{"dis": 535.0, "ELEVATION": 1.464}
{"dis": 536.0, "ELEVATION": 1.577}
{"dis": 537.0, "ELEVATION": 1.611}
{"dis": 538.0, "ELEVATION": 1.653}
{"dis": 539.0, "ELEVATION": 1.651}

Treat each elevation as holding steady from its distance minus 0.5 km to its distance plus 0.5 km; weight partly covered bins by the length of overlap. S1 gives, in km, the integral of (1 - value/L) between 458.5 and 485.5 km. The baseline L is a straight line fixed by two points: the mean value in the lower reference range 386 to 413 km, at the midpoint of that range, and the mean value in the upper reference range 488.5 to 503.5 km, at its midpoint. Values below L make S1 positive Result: 6.4 km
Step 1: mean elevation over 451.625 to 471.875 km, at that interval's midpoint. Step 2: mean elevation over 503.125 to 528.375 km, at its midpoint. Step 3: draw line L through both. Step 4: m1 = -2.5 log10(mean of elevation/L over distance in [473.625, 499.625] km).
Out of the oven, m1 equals 0.488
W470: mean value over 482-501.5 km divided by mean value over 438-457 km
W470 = 0.75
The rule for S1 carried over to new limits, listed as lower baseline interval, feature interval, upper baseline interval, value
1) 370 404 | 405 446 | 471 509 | -2.8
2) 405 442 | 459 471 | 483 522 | 0.5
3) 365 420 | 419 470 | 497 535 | 3.9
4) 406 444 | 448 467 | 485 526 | -0.2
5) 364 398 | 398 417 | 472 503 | -1.6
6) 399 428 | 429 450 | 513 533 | 1.4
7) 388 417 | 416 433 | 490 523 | 0.7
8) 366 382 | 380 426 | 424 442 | -1.1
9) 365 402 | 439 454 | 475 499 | -3.4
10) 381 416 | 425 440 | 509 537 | 1.1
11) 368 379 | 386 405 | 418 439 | -0.5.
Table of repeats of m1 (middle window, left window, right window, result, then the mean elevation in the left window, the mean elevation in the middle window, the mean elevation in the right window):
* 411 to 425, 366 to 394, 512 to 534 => 0.04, 1.52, 1.47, 1.55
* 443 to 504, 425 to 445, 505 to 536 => 0.24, 1.4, 1.18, 1.54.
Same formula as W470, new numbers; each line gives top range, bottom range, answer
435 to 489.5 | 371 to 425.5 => 0.79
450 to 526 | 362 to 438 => 0.85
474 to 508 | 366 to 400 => 0.71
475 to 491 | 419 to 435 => 0.52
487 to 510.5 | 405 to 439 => 0.92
